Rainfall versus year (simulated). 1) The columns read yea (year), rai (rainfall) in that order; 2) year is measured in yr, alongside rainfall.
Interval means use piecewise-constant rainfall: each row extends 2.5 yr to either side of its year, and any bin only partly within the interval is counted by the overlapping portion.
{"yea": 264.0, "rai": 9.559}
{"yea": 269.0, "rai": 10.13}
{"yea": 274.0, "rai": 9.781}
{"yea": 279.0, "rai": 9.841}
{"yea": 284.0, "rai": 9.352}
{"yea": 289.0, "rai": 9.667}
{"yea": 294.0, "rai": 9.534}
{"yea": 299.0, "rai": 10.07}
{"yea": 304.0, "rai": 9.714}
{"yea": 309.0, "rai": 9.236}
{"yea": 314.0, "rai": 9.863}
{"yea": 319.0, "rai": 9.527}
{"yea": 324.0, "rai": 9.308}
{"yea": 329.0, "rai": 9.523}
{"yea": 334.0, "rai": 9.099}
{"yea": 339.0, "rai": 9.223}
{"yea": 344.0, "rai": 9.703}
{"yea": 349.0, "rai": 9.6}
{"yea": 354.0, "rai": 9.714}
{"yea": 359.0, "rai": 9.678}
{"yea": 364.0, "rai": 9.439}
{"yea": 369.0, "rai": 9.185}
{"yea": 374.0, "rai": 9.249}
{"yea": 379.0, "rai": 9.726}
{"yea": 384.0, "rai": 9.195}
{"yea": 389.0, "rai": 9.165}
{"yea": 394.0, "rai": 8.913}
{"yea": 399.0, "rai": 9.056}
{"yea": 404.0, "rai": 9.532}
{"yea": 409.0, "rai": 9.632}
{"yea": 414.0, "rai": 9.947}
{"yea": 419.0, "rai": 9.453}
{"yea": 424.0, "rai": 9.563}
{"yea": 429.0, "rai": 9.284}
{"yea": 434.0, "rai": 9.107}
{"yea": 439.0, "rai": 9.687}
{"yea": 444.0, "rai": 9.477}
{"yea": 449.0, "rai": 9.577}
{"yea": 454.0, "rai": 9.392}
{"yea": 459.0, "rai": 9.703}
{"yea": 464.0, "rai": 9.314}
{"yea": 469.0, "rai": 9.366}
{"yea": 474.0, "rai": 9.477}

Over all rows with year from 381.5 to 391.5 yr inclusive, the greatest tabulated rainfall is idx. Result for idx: 9.195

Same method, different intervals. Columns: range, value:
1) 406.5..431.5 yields 9.947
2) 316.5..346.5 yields 9.703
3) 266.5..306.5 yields 10.13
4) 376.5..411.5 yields 9.726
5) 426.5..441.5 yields 9.687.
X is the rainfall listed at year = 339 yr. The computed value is 9.223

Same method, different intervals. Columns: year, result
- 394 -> 8.913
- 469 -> 9.366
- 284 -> 9.352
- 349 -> 9.6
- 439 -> 9.687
